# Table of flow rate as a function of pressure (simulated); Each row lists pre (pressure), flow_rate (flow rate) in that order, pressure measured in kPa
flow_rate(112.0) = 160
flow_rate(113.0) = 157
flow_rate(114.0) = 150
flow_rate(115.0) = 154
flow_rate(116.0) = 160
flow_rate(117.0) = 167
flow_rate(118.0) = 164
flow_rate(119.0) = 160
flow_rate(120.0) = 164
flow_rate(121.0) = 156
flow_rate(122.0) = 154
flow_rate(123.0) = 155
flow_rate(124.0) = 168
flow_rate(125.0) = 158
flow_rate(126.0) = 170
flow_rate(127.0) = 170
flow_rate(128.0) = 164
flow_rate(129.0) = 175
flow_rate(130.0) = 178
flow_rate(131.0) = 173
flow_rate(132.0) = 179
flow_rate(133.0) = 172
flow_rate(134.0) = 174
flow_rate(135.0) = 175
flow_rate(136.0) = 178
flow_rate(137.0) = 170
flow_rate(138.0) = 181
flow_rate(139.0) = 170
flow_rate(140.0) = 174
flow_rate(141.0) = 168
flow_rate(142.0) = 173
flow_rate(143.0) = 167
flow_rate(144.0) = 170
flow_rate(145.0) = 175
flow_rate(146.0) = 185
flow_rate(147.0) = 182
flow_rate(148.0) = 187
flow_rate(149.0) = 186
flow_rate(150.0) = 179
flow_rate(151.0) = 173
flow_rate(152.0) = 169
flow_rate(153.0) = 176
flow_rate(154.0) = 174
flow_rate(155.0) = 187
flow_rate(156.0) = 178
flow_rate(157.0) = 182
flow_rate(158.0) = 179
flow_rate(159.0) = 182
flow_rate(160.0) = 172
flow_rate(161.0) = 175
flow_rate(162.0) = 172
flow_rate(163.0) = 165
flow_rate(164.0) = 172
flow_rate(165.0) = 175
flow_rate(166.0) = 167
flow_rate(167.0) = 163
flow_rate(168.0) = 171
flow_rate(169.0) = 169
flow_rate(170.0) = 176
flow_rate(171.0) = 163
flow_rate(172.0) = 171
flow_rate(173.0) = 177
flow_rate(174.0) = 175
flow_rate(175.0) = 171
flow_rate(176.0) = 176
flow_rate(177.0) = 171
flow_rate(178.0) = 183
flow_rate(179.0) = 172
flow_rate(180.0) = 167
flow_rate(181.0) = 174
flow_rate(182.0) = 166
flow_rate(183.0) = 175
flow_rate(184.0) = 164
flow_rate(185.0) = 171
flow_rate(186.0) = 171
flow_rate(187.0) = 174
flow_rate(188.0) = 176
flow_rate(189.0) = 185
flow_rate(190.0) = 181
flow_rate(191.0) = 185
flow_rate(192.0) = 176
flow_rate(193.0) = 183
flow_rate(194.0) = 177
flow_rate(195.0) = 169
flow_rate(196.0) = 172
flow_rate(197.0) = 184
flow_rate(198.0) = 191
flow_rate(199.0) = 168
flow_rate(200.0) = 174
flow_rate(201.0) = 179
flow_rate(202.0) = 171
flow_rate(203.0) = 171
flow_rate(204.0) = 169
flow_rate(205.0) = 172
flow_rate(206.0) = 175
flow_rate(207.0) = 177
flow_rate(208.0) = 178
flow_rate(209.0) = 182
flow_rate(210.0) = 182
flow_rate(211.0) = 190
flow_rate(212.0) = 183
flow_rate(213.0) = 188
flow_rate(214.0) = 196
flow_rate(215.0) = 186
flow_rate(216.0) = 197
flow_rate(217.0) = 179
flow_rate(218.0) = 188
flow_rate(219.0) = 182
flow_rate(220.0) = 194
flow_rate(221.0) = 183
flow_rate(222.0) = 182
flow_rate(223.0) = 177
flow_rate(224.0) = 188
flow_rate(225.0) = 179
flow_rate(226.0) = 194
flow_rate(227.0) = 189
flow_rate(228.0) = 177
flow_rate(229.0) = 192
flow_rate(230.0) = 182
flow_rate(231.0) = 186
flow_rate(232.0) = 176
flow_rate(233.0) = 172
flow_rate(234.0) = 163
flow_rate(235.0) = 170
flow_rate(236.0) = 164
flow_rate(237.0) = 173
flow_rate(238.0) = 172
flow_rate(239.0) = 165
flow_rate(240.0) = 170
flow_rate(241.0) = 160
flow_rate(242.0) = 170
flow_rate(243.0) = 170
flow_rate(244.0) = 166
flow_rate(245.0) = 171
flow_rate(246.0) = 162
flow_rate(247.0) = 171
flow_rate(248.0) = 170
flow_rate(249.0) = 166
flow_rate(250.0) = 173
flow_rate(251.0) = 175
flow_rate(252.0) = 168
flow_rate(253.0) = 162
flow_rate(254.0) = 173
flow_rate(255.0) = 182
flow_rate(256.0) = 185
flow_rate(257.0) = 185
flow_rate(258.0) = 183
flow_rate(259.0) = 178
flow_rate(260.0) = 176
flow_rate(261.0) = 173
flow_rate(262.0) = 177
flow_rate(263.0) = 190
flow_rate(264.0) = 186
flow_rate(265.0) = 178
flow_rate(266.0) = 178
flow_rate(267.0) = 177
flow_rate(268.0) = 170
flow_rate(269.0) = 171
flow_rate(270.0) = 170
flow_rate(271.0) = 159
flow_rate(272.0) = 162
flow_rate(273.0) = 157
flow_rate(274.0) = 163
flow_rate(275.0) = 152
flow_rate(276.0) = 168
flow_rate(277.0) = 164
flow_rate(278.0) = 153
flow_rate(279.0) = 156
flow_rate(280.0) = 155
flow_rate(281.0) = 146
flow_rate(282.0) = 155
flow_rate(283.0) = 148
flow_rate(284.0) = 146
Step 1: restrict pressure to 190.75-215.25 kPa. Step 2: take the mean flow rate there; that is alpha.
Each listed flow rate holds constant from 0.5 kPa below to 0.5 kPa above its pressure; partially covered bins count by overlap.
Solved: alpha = 179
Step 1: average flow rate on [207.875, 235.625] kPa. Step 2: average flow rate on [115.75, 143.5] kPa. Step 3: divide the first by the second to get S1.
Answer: 1.09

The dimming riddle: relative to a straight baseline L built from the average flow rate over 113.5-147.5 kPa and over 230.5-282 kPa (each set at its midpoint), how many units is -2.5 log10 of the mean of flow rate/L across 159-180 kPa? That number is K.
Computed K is -0.02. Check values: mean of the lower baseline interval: 169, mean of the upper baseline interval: 170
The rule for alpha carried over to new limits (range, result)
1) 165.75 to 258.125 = 176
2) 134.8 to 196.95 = 175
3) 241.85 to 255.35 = 170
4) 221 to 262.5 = 175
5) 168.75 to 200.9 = 175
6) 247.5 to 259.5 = 175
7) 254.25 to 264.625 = 181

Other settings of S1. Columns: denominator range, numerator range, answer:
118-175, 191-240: 1.04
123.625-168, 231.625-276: 0.98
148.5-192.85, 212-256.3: 1.02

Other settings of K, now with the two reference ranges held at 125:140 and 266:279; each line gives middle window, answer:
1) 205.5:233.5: -0.10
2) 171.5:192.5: -0.03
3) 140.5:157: -0.03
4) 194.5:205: -0.04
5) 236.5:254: -0.02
